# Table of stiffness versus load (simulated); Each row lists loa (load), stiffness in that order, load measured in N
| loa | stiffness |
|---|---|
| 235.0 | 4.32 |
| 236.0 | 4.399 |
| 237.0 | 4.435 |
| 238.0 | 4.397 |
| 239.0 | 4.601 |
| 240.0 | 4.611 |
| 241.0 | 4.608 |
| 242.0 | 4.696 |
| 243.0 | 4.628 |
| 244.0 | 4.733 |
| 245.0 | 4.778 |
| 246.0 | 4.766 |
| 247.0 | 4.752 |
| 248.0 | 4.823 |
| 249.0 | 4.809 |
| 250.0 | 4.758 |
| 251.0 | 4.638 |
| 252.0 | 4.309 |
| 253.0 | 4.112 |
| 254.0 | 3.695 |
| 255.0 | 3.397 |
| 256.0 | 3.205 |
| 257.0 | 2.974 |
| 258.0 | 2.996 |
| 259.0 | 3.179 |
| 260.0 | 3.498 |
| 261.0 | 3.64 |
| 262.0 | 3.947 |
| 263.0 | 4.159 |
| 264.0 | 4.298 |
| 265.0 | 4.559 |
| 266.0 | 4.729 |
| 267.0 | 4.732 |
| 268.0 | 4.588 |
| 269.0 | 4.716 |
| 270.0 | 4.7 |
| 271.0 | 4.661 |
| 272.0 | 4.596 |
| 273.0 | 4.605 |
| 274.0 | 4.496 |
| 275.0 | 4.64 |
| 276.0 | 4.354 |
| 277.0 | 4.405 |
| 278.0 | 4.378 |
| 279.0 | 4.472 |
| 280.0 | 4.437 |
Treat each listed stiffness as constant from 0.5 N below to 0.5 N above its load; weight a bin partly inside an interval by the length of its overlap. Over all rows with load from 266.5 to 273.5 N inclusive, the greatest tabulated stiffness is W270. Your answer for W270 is 4.732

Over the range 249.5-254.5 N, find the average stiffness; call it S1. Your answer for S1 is 4.3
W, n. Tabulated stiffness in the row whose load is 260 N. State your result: 3.498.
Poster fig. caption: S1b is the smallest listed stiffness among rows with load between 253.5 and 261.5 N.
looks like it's 2.974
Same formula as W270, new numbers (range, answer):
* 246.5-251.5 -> 4.823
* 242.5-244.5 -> 4.733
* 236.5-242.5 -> 4.696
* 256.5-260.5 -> 3.498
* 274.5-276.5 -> 4.64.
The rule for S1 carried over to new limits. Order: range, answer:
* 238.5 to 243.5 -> 4.63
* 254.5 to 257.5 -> 3.19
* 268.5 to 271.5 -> 4.69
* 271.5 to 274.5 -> 4.57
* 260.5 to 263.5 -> 3.92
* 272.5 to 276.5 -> 4.52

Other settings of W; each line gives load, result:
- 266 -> 4.729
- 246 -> 4.766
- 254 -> 3.695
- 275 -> 4.64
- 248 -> 4.823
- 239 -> 4.601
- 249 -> 4.809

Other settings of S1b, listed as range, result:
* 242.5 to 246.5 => 4.628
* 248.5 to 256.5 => 3.205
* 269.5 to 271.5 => 4.661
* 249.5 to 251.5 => 4.638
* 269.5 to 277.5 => 4.354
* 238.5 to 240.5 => 4.601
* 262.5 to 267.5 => 4.159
